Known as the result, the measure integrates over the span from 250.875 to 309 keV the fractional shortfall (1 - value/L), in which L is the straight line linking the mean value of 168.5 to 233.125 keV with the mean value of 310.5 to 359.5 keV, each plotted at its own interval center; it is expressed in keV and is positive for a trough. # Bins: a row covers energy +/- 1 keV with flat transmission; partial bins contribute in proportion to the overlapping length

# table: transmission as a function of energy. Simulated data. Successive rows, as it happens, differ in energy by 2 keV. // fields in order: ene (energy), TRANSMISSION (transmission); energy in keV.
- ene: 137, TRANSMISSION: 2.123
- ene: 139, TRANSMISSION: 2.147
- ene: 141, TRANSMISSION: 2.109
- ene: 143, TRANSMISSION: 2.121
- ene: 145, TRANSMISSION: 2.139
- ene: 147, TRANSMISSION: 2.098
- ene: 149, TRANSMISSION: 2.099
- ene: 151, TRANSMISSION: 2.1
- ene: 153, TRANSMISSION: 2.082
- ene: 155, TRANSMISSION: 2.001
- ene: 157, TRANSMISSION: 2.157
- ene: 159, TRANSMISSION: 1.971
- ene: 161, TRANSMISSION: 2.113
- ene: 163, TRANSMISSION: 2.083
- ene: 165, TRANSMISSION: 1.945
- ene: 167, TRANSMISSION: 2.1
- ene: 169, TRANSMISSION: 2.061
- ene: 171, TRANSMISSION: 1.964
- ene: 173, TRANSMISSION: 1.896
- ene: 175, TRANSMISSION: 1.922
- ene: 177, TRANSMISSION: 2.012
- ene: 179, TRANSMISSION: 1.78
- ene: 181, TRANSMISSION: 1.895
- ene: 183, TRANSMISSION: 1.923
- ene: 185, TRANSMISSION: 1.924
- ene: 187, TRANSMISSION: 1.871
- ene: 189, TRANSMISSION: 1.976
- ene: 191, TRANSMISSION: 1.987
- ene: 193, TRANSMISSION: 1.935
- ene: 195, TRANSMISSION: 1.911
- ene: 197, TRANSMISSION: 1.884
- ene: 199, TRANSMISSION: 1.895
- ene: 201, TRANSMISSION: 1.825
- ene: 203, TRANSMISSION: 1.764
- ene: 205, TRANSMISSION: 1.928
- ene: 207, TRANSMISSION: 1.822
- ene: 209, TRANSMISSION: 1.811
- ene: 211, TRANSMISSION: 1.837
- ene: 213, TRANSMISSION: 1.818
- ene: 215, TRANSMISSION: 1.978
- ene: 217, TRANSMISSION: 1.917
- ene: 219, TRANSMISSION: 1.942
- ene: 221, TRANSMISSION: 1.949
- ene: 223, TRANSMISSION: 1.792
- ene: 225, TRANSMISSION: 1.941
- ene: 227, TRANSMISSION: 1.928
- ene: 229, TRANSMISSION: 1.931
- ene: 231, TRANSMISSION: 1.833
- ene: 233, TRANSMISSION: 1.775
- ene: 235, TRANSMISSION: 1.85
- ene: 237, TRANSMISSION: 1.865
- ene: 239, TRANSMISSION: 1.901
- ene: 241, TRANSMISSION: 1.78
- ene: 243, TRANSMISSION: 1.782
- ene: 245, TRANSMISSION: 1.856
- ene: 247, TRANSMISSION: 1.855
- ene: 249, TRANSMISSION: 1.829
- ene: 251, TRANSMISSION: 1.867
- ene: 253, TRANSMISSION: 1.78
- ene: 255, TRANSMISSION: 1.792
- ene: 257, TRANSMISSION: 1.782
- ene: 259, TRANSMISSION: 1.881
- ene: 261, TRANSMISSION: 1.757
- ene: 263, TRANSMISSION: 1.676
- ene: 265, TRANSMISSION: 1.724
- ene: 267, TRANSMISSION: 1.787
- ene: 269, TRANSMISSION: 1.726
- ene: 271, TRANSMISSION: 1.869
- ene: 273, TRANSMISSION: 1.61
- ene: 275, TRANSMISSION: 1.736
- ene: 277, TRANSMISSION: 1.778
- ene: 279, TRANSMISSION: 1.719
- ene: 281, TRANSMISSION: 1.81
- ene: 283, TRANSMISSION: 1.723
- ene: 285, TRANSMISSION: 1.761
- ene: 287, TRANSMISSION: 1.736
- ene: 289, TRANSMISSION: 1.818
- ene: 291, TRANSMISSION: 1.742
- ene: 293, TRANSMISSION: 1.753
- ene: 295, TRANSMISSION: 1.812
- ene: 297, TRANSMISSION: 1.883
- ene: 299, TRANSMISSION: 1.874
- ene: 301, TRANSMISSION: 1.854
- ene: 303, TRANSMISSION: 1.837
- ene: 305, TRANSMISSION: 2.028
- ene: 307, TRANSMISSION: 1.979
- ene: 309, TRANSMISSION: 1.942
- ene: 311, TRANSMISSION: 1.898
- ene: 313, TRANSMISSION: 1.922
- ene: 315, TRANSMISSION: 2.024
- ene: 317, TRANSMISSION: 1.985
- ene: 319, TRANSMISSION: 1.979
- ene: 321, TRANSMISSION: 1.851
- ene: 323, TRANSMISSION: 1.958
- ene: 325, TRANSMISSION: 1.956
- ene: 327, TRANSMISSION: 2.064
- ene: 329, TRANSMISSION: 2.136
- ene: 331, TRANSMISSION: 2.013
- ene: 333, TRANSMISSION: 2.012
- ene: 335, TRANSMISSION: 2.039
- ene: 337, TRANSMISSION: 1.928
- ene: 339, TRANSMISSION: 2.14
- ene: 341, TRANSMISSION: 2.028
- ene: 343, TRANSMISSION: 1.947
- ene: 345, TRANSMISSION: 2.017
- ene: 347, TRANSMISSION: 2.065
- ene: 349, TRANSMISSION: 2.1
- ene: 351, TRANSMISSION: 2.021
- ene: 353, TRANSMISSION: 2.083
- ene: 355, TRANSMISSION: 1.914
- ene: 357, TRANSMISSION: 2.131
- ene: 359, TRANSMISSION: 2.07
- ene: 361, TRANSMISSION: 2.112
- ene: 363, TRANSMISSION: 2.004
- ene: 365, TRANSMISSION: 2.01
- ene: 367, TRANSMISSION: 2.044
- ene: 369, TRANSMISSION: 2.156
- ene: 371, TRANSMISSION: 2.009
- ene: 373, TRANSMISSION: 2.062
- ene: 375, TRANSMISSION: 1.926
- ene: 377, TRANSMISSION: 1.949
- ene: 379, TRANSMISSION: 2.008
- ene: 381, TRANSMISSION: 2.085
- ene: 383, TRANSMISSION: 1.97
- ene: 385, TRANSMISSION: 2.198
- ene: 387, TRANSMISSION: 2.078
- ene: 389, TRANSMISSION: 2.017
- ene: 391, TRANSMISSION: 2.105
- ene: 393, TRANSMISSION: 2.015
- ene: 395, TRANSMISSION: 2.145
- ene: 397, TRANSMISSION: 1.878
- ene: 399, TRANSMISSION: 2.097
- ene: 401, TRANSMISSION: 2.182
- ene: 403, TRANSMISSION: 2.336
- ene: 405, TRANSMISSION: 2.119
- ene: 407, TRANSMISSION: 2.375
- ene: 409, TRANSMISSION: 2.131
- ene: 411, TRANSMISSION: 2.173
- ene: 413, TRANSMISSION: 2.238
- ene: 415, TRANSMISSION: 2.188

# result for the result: 5.0 keV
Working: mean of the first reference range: 1.9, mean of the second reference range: 2.01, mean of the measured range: 1.8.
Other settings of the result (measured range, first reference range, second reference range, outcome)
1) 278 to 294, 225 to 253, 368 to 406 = 1.36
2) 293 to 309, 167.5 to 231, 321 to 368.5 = 0.84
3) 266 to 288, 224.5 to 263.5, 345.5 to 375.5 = 1.67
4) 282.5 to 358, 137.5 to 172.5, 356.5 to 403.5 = 4.31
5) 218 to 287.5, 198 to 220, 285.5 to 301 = 0.95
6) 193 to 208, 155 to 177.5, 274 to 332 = 0.90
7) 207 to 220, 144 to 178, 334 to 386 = 1.04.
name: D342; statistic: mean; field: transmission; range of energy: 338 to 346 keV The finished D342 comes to 2.03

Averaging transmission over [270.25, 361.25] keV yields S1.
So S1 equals 1.93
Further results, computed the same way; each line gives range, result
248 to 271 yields 1.79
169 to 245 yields 1.89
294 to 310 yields 1.9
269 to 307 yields 1.8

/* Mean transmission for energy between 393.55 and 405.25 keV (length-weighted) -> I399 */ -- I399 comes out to 2.12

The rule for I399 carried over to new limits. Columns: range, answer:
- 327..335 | 2.05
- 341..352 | 2.03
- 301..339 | 1.98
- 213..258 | 1.86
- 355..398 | 2.04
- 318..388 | 2.03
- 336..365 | 2.04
